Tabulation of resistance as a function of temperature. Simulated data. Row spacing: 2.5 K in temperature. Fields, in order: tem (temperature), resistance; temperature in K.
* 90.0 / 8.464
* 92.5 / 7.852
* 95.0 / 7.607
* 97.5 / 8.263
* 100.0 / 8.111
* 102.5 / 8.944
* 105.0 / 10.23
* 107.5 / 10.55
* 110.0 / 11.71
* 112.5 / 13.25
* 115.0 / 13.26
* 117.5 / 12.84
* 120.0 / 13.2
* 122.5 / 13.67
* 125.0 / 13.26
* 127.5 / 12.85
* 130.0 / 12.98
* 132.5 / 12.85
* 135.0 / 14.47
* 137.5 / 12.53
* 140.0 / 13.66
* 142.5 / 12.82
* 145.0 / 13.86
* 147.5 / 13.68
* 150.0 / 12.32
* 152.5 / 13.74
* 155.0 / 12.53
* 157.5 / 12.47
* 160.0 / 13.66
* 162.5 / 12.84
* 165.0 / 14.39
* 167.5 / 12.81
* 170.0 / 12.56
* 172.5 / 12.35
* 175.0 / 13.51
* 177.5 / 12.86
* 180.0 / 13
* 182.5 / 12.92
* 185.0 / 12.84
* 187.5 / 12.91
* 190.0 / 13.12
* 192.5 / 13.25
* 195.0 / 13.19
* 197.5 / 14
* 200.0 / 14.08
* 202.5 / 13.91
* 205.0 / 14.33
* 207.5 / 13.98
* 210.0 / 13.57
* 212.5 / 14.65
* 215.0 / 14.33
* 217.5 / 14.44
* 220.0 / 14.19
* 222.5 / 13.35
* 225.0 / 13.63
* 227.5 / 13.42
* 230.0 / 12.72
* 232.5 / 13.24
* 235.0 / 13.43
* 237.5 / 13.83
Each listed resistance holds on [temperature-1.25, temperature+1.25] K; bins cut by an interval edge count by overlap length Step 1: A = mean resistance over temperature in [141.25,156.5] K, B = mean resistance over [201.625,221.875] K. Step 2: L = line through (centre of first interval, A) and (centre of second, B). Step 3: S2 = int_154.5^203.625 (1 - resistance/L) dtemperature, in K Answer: 1.7 K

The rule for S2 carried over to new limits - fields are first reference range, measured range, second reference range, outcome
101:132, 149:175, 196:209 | 0.3 K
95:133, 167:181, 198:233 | 0.1 K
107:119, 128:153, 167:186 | -1.3 K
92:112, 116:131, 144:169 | -3.1 K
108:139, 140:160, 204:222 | 0.3 K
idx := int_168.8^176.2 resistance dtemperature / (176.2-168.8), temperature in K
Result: 12.8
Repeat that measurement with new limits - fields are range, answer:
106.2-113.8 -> 11.8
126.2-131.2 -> 12.9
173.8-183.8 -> 13.1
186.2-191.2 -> 13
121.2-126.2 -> 13.5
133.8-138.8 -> 13.5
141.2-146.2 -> 13.3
